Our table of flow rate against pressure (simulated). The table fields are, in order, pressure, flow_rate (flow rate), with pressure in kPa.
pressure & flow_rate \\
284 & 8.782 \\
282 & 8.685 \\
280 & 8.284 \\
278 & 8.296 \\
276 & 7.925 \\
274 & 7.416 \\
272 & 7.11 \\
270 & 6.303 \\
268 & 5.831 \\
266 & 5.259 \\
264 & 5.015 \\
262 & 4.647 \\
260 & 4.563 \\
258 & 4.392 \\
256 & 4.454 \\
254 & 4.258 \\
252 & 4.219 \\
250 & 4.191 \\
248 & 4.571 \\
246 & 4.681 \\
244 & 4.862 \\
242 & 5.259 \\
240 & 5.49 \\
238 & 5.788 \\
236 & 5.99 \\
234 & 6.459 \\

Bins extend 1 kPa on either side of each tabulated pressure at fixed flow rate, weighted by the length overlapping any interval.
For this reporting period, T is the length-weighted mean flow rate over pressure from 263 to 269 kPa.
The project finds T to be 5.37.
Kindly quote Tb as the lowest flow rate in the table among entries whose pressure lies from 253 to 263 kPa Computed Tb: 4.258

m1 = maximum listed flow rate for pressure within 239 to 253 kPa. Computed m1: 5.49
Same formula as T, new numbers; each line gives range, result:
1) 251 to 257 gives 4.31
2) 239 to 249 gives 4.97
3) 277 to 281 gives 8.29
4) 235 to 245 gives 5.48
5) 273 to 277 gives 7.67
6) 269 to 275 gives 6.94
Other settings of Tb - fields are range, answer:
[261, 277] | 4.647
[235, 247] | 4.681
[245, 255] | 4.191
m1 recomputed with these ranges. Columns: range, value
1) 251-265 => 5.015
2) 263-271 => 6.303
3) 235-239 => 5.99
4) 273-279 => 8.296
